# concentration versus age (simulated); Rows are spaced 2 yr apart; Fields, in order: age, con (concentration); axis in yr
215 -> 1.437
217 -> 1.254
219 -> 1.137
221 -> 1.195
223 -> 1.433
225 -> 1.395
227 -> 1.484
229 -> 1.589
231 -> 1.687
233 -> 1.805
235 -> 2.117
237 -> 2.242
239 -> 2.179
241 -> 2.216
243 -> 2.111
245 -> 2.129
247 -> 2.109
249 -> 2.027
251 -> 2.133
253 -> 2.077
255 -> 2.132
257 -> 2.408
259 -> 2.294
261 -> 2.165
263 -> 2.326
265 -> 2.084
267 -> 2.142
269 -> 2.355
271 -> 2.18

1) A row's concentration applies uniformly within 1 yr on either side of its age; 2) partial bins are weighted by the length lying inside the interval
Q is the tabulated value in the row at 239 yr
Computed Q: 2.179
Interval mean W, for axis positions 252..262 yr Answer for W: 2.22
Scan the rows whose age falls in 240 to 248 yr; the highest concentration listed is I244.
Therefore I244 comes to 2.216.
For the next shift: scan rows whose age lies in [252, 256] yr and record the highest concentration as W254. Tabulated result 2.132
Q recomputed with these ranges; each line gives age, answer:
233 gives 1.805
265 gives 2.084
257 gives 2.408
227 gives 1.484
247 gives 2.109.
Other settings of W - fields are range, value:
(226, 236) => 1.74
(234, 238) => 2.18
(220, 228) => 1.38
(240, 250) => 2.12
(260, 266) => 2.19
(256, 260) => 2.35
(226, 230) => 1.54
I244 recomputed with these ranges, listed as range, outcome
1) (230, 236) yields 2.117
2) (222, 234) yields 1.805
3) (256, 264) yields 2.408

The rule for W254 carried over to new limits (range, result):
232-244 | 2.242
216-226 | 1.433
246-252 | 2.133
